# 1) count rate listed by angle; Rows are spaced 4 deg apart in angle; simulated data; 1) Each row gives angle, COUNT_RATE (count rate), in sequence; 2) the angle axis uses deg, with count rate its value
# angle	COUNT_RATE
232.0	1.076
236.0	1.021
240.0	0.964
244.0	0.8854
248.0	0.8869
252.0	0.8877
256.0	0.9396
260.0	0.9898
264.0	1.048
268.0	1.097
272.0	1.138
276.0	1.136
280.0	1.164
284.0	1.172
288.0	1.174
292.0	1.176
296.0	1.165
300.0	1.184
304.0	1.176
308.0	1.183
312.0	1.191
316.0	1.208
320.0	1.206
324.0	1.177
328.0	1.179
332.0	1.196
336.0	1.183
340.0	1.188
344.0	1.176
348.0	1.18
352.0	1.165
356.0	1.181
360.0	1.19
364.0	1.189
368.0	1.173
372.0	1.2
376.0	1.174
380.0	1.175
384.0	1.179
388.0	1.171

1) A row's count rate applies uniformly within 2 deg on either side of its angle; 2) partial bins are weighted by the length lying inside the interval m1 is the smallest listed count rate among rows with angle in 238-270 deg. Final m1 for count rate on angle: 0.8854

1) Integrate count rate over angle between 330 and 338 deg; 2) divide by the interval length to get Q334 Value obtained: 1.19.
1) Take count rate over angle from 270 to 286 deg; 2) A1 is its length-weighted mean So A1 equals 1.15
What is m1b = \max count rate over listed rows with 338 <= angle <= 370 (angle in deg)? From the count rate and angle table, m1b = 1.19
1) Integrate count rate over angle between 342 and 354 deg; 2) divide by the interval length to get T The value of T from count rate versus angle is 1.17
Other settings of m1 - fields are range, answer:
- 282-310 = 1.165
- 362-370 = 1.173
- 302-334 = 1.176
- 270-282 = 1.136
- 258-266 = 0.9898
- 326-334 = 1.179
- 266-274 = 1.097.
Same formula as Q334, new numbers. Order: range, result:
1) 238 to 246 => 0.925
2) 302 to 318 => 1.19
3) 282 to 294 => 1.17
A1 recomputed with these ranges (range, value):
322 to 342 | 1.18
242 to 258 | 0.9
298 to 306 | 1.18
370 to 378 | 1.19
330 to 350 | 1.18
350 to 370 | 1.18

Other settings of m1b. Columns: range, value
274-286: 1.172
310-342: 1.208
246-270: 1.097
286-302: 1.184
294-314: 1.191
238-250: 0.964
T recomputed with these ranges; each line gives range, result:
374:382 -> 1.17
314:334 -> 1.19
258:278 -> 1.08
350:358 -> 1.17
